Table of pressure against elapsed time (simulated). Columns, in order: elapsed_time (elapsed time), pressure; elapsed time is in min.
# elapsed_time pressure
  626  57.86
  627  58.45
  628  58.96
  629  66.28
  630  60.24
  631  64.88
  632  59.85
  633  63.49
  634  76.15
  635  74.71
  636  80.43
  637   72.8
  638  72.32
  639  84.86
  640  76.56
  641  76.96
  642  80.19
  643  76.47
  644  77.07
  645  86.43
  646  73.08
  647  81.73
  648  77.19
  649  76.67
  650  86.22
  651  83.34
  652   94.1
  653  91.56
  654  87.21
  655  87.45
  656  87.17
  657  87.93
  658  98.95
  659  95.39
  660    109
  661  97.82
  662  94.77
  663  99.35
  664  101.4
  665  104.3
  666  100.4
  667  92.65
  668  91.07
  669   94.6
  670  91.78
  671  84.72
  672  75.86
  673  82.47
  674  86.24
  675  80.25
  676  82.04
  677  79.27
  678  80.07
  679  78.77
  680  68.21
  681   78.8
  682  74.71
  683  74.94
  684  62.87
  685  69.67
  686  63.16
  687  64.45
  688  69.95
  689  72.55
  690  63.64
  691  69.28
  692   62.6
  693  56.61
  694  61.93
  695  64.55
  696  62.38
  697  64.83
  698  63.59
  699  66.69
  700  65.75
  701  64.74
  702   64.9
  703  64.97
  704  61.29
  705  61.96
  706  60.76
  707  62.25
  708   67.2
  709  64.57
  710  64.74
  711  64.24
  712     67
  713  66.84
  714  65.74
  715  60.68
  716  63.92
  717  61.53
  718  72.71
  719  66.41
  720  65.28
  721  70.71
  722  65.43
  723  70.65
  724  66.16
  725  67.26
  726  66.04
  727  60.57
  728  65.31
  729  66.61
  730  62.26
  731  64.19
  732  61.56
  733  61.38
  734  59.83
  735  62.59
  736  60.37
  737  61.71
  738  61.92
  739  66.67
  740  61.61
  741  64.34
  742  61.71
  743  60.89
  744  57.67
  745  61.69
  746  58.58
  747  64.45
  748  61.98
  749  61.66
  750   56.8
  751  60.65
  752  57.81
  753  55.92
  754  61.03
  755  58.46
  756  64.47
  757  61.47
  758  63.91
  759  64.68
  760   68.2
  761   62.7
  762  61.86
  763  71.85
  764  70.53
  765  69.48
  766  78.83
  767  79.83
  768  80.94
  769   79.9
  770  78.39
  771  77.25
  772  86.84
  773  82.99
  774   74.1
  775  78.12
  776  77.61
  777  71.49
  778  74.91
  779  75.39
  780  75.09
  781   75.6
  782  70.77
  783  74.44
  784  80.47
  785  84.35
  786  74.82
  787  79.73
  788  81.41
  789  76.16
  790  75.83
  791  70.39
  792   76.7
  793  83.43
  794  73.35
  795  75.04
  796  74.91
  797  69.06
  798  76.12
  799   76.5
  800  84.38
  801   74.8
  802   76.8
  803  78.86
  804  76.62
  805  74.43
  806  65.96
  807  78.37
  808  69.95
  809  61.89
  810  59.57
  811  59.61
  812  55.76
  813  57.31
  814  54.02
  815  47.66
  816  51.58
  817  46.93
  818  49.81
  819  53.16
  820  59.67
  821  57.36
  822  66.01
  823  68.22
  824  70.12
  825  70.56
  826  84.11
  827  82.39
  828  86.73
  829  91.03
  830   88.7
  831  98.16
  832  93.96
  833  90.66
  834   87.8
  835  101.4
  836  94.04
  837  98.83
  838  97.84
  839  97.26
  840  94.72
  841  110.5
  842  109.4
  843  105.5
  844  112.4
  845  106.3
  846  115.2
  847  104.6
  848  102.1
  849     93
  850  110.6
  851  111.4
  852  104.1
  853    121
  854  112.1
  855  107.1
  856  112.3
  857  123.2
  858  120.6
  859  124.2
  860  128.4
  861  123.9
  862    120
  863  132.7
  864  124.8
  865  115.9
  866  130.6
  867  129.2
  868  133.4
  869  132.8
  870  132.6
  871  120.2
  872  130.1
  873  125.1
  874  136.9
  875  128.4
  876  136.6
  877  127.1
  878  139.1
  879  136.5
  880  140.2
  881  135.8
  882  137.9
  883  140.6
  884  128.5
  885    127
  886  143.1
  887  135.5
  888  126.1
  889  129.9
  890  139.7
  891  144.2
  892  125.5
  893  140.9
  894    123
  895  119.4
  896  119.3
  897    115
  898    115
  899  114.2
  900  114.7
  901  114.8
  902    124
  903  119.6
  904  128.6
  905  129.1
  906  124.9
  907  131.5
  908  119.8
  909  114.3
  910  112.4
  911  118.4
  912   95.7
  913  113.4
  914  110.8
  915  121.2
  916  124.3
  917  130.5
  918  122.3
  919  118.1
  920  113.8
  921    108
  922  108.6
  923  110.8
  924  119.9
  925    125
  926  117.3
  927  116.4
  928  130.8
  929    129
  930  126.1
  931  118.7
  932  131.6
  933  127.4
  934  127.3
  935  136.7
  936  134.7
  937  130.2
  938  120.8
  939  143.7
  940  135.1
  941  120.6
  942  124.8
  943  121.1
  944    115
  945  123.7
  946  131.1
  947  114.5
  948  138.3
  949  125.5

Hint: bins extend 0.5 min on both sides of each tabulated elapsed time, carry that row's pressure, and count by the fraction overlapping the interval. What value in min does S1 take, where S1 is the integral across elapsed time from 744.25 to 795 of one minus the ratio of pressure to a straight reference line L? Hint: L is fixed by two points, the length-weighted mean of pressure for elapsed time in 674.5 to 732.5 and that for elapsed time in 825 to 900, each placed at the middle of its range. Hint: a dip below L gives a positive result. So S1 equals 9.6 min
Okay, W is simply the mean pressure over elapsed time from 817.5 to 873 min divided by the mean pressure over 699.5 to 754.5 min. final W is 1.6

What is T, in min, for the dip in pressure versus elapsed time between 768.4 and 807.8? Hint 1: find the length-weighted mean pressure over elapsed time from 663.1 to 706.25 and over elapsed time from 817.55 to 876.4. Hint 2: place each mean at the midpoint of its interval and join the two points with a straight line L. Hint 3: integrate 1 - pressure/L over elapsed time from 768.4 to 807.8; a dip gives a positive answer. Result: 7.1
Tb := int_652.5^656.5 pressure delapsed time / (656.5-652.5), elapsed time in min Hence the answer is 88.3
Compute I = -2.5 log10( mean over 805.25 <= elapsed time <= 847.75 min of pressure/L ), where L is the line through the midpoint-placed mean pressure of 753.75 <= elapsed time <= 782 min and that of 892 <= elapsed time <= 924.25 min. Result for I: 0.16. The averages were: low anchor 72.4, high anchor 119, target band 80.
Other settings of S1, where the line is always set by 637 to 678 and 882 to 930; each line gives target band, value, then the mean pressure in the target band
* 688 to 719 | 9.58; 64.6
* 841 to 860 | 0.56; 111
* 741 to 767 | 9.64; 63.4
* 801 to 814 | 4.89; 67.7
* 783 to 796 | 3.50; 77.4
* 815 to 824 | 4.36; 56.8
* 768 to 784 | 4.13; 77.1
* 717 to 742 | 8.41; 64.5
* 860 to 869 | -0.78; 127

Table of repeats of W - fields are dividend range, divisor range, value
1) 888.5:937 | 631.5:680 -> 1.44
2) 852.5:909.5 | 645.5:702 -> 1.59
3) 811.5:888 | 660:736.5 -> 1.47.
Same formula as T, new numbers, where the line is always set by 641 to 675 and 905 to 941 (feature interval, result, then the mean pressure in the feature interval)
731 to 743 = 4.4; 62.2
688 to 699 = 3.4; 64.6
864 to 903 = -4.0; 129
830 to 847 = 1.6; 101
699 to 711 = 3.9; 64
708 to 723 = 4.7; 65.9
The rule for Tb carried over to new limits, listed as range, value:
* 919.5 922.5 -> 110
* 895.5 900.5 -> 116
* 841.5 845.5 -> 108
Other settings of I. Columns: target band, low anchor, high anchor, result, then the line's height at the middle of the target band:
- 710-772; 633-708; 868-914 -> 0.390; 93.6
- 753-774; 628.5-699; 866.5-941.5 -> 0.357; 98.4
